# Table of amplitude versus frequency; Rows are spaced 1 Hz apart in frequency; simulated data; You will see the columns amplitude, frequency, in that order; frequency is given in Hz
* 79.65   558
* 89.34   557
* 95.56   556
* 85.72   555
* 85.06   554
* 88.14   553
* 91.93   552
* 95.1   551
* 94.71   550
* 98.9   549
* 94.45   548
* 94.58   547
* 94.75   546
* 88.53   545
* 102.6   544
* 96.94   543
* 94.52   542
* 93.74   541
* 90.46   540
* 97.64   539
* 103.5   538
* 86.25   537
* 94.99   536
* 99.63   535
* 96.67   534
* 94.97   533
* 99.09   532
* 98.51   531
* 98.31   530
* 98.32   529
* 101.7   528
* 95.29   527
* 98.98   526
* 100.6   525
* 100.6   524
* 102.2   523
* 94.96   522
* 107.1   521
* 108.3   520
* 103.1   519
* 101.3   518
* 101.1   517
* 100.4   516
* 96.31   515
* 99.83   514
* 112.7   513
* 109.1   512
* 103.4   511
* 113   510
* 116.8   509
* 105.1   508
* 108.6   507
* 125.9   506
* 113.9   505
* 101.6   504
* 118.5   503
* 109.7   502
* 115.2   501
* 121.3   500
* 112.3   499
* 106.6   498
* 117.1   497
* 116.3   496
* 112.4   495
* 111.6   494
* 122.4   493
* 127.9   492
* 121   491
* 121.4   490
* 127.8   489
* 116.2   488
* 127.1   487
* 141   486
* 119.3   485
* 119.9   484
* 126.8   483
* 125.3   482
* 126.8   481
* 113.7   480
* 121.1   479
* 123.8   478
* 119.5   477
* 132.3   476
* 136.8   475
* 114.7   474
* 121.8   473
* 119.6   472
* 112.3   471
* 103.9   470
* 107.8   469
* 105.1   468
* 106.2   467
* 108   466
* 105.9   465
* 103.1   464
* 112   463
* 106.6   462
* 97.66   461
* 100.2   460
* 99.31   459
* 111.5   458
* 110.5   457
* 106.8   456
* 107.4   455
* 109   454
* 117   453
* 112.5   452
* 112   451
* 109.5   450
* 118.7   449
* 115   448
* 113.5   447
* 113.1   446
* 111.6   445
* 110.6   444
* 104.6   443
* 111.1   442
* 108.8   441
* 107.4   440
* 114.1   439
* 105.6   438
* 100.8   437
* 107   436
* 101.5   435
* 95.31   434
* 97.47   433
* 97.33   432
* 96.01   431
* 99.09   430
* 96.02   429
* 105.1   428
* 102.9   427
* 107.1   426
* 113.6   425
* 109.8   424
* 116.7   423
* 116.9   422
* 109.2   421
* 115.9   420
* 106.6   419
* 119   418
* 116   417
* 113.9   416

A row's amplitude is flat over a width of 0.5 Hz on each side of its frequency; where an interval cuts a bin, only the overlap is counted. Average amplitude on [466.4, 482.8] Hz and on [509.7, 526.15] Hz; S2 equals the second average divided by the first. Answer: 0.9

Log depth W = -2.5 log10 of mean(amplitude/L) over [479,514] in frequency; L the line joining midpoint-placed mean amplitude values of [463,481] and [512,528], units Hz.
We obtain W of -0.08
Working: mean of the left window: 115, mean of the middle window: 117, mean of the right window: 102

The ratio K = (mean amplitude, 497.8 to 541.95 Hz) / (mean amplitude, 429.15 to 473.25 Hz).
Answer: 1.0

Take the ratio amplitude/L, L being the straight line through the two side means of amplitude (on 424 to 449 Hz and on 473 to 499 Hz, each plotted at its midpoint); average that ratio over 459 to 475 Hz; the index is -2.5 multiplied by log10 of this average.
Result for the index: 0.07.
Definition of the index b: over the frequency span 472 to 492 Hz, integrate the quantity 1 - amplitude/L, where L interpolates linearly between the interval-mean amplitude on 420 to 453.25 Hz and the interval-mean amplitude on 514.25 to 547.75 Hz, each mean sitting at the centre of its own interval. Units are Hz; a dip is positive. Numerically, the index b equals -4.0 Hz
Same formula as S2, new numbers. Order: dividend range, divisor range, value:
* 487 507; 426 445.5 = 1.12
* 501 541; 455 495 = 0.89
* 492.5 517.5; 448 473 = 1.02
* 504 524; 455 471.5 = 1.00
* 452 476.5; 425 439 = 1.09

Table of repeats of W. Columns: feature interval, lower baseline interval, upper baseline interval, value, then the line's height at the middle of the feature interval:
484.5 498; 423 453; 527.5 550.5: -0.19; 101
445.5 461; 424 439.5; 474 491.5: 0.02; 112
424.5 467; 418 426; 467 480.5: 0.08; 115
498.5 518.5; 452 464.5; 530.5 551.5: -0.09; 100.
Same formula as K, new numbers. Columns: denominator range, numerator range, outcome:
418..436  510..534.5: 0.96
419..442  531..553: 0.90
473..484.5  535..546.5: 0.77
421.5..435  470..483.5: 1.17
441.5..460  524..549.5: 0.87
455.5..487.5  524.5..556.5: 0.83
